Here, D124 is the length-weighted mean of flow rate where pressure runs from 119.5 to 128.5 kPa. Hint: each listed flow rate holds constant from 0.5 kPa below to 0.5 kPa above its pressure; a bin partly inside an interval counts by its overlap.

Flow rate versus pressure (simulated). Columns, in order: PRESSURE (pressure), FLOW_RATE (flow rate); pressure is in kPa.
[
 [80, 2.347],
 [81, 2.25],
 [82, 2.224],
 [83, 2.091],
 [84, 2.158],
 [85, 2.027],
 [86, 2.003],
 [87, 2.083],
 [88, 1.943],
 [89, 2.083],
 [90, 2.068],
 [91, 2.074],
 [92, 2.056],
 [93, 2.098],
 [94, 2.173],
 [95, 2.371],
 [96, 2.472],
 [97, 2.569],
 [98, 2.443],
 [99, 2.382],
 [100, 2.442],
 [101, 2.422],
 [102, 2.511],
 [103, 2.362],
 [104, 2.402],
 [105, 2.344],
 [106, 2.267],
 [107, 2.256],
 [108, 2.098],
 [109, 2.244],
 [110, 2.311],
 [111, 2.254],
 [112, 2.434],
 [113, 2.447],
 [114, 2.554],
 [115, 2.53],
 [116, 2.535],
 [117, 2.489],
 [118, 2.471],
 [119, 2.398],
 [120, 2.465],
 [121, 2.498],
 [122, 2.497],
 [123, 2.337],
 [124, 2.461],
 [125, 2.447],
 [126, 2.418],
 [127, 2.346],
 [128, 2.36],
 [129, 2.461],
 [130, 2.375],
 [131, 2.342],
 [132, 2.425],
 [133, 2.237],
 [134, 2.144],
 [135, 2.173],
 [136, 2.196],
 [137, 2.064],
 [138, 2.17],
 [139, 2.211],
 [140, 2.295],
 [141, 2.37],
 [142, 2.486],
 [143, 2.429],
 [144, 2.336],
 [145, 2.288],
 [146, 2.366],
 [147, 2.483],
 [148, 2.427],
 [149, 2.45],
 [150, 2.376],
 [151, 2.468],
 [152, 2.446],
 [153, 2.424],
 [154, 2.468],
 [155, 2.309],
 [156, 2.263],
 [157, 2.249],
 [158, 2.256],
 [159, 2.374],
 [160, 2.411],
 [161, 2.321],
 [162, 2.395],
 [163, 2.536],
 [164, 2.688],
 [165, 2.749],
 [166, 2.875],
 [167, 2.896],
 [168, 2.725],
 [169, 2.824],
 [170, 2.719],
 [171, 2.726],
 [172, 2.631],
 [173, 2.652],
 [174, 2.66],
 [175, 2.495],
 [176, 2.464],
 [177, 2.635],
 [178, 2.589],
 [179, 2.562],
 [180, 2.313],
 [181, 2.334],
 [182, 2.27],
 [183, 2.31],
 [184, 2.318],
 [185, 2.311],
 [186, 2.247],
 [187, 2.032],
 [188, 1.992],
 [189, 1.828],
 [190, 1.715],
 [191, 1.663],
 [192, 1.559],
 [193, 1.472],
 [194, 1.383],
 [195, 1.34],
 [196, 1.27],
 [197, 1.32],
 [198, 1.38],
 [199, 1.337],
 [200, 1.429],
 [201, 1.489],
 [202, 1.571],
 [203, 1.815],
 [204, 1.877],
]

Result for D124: 2.43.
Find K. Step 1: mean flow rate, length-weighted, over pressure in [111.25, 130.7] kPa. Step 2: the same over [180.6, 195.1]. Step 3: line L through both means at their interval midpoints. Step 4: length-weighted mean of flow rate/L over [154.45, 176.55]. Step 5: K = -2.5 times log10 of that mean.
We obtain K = -0.21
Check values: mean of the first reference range 2.44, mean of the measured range 2.56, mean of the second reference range 1.93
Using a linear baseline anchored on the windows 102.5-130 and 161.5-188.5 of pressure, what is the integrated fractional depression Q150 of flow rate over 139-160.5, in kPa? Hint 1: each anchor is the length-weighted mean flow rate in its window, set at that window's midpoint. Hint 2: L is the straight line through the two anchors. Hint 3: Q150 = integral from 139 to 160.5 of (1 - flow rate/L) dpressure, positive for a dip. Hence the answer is 0.8 kPa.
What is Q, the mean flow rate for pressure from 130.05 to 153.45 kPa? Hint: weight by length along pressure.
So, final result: 2.33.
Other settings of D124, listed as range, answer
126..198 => 2.29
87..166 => 2.36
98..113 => 2.34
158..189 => 2.49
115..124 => 2.47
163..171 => 2.76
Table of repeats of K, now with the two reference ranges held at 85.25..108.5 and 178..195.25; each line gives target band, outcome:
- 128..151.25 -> -0.094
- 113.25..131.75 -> -0.122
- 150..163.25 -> -0.139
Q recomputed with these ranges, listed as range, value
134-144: 2.26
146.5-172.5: 2.52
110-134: 2.42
